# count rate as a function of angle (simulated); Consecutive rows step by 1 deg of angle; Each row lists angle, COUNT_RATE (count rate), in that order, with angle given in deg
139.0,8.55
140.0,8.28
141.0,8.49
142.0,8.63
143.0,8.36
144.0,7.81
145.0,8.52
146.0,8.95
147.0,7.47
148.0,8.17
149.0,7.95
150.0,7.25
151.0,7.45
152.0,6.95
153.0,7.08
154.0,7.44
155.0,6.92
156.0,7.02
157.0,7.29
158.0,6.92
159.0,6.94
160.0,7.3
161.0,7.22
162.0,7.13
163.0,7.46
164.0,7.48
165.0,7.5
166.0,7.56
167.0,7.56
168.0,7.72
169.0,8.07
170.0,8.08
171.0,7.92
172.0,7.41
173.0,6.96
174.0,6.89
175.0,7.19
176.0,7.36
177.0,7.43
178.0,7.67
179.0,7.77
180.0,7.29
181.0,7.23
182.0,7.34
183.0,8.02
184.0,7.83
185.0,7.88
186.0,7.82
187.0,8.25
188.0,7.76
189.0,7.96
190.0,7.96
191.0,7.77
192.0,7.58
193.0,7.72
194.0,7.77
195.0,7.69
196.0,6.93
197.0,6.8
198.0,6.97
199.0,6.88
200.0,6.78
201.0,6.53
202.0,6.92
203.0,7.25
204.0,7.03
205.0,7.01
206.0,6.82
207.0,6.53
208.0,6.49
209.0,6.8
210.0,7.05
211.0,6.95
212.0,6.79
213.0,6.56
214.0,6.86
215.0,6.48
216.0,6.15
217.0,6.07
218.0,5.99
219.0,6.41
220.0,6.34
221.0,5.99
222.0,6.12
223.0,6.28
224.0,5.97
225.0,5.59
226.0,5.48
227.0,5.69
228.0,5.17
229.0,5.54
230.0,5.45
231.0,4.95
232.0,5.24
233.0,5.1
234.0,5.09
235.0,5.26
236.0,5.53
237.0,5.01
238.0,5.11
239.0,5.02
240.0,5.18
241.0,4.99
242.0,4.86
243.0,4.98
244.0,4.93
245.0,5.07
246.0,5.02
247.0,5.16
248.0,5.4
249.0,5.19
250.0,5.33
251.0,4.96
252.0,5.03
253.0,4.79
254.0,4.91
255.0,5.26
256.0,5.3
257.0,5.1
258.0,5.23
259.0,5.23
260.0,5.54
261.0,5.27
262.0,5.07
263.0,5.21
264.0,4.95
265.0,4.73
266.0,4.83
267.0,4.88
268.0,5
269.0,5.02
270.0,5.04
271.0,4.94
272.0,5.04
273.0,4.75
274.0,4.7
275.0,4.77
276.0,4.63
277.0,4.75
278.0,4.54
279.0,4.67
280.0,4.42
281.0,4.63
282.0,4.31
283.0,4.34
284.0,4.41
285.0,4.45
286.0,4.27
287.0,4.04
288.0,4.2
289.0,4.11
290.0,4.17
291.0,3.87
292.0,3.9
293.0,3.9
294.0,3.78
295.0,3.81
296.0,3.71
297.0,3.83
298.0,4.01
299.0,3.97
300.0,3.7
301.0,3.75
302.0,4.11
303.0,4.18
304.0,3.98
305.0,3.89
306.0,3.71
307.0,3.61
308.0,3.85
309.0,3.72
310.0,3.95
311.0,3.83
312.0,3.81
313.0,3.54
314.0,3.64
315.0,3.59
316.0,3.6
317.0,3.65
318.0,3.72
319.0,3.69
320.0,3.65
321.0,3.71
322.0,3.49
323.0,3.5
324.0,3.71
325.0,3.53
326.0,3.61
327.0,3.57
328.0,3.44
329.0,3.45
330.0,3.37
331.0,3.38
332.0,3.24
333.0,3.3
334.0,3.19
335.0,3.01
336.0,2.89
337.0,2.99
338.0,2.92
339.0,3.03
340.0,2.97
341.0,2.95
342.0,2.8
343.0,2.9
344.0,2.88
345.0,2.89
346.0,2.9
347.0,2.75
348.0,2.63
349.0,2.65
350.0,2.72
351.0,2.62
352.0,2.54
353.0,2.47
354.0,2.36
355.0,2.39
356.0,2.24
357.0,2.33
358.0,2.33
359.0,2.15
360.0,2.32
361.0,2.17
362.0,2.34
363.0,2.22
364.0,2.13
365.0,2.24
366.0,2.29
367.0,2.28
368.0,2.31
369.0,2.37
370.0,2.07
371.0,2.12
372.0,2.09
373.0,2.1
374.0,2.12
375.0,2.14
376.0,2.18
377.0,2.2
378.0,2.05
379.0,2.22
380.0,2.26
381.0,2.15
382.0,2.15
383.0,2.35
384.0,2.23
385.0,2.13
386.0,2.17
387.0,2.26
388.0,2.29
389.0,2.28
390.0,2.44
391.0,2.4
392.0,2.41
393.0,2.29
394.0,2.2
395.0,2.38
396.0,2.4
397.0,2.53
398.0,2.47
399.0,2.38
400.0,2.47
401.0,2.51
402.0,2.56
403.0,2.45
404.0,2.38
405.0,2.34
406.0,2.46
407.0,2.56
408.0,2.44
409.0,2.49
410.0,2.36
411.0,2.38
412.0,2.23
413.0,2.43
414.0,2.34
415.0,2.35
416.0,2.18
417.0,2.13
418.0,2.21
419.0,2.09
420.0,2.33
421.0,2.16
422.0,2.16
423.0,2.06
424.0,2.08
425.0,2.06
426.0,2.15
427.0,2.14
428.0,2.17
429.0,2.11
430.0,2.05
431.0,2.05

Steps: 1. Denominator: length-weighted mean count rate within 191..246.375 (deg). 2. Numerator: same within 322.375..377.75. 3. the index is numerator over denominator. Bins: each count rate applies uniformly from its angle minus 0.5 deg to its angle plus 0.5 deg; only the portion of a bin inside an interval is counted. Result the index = 0.4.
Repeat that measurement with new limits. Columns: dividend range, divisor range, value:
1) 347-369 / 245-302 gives 0.51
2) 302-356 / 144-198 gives 0.44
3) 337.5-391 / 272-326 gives 0.60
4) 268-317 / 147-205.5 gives 0.56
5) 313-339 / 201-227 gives 0.53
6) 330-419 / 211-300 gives 0.49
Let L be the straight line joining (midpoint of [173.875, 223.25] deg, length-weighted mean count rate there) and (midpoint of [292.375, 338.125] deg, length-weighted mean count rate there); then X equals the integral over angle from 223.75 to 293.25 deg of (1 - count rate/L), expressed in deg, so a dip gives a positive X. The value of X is 4.8 deg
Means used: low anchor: 7.08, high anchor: 3.63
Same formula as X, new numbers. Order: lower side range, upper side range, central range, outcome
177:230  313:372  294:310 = 0.8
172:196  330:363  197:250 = 4.2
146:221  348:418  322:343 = 2.0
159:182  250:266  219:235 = 0.9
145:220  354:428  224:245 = 2.8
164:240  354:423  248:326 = 6.5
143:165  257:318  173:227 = -4.9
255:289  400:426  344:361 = 4.3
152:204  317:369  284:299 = 1.0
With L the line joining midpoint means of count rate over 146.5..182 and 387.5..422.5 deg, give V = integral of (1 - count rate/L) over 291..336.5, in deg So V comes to 6.50 deg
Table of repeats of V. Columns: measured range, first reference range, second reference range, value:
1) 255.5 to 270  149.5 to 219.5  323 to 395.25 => 0.14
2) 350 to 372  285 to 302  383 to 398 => 4.02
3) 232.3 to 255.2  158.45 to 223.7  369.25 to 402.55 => 2.93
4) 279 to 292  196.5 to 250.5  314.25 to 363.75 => 0.26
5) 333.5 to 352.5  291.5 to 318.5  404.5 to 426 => 2.47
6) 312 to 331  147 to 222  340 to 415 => 1.01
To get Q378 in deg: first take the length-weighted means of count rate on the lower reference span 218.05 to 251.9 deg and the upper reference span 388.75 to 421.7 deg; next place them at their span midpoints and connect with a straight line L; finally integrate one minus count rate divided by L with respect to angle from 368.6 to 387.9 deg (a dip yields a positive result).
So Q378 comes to 4.5 deg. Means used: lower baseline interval 5.38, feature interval 2.18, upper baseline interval 2.36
